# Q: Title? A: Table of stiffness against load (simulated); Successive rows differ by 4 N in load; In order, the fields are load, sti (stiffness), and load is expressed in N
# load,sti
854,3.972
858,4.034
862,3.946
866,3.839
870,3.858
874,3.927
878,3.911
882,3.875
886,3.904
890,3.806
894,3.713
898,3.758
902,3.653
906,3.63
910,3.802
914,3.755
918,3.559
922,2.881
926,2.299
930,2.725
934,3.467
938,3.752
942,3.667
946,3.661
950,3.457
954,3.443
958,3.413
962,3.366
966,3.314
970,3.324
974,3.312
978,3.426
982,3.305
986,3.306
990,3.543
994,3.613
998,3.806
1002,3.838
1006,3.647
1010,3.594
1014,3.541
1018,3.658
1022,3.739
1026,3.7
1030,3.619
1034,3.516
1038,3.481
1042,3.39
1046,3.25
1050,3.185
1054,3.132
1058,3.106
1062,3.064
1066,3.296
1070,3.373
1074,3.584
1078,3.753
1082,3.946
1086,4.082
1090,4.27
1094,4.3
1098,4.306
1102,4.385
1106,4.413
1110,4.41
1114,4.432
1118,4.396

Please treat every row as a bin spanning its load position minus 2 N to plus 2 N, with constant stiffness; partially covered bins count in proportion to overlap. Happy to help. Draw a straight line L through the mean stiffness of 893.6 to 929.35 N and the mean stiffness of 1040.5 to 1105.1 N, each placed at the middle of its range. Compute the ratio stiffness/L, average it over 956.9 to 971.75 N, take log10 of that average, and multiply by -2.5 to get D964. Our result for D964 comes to 0.045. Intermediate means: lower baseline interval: 3.41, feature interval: 3.35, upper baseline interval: 3.67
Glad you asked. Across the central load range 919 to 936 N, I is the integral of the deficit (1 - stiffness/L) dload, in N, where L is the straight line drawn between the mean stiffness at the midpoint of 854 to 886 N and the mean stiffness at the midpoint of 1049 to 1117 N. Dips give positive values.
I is 4.4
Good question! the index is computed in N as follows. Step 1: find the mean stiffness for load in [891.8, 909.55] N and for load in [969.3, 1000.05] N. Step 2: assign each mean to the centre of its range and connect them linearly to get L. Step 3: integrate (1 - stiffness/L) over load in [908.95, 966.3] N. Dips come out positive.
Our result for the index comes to 3.64 N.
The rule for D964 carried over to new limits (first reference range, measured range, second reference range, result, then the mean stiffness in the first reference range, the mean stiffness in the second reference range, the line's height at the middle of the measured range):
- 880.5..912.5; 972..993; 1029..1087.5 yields 0.064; 3.77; 3.44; 3.59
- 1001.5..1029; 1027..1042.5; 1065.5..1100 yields 0.062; 3.66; 3.9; 3.73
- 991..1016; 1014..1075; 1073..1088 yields 0.109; 3.67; 3.86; 3.77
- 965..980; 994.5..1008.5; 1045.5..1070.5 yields -0.139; 3.35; 3.19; 3.29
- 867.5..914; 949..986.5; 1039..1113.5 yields 0.125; 3.8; 3.75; 3.78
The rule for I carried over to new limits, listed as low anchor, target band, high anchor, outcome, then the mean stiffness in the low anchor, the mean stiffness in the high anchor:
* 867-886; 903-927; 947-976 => 1.9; 3.89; 3.39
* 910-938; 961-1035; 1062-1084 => -3.6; 3.21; 3.54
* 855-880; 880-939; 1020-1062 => 4.6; 3.92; 3.4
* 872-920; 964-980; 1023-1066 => 1.0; 3.77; 3.35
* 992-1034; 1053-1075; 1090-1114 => 4.4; 3.67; 4.36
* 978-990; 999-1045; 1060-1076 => -3.6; 3.37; 3.33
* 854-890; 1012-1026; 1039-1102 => 0.2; 3.91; 3.63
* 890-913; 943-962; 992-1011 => 1.1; 3.72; 3.71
